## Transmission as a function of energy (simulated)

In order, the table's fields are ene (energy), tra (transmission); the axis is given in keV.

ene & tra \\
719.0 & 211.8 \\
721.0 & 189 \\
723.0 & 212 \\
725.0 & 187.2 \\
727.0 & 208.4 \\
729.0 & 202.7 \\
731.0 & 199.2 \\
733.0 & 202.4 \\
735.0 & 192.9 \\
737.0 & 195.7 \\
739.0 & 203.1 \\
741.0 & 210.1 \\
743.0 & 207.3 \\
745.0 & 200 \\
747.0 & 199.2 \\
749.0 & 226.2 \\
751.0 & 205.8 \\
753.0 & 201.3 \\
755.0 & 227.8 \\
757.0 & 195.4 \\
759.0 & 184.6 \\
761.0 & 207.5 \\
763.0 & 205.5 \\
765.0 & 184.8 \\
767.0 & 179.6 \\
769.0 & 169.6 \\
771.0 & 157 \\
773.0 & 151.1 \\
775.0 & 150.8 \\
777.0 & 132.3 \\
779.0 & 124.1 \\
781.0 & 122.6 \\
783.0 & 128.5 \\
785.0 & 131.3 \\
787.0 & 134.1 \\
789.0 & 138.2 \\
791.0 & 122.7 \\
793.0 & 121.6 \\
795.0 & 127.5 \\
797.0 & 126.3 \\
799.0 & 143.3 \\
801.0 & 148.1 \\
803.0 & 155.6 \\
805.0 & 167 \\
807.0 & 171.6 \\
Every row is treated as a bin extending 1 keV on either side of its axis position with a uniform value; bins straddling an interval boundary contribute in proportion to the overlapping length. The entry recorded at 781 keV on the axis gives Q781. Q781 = 122.6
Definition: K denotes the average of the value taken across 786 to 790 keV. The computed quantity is 136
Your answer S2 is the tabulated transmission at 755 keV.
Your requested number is 227.8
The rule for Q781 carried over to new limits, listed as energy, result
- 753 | 201.3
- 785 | 131.3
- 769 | 169.6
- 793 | 121.6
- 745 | 200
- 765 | 184.8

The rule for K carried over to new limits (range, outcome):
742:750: 208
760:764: 206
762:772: 179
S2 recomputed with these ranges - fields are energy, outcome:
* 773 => 151.1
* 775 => 150.8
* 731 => 199.2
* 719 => 211.8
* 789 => 138.2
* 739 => 203.1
